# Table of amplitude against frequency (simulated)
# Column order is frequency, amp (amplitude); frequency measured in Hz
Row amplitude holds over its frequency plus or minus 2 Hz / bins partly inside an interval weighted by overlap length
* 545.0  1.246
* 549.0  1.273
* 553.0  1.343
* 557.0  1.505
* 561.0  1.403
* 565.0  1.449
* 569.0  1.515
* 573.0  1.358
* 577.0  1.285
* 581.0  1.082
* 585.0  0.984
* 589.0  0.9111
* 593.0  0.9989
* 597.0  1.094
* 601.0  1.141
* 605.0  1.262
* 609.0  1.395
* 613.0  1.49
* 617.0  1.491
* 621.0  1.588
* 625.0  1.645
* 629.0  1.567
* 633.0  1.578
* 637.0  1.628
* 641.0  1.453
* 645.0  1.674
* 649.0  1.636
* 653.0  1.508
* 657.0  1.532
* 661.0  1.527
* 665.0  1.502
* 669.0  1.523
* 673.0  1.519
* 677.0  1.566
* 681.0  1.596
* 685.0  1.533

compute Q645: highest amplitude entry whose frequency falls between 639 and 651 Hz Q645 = 1.674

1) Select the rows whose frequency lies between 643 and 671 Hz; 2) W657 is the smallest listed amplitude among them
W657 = 1.502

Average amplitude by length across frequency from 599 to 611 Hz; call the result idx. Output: 1.27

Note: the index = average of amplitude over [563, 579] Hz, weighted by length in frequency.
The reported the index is 1.4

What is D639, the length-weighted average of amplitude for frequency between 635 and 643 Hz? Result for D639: 1.54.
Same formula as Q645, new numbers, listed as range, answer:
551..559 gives 1.505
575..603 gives 1.285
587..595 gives 0.9989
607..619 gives 1.491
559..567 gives 1.449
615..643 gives 1.645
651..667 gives 1.532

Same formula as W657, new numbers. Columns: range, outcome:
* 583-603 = 0.9111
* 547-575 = 1.273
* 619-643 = 1.453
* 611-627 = 1.49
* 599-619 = 1.141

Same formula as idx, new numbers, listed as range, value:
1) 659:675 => 1.52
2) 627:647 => 1.58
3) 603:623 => 1.45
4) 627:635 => 1.57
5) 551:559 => 1.42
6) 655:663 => 1.53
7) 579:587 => 1.03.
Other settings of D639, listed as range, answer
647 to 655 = 1.57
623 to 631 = 1.61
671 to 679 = 1.54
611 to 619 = 1.49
